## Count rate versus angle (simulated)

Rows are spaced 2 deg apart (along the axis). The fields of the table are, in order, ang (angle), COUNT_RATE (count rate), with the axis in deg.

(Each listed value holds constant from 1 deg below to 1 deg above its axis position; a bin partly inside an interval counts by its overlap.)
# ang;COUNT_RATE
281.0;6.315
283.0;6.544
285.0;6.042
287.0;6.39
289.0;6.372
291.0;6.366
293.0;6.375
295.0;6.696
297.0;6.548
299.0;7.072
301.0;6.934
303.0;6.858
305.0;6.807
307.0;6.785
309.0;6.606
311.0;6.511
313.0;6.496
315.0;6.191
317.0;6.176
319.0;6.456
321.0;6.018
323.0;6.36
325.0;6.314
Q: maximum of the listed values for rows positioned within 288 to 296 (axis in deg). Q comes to 6.696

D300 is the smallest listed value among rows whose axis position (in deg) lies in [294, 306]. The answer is 6.548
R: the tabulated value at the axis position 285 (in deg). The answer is 6.042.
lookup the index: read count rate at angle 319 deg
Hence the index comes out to 6.456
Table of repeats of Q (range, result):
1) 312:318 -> 6.496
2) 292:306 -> 7.072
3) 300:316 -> 6.934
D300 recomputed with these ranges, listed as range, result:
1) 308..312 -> 6.511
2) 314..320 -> 6.176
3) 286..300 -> 6.366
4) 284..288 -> 6.042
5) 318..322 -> 6.018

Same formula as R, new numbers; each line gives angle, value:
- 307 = 6.785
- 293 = 6.375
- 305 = 6.807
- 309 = 6.606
